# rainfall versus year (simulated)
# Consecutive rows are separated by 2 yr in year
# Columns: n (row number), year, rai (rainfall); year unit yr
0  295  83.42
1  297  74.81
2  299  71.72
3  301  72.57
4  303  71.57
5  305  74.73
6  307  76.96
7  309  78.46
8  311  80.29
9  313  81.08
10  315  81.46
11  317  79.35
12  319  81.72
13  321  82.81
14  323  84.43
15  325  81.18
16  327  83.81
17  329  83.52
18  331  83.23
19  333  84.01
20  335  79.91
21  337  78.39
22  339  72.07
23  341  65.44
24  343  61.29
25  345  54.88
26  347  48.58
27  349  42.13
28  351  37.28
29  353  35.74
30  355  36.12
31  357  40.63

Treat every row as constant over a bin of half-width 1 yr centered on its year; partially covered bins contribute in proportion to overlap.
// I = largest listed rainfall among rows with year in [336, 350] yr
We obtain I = 78.39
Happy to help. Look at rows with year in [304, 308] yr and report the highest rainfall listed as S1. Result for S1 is 76.96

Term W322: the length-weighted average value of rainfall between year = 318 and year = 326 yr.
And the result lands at 82.5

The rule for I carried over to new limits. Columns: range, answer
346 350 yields 48.58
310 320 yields 81.72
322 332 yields 84.43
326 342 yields 84.01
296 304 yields 74.81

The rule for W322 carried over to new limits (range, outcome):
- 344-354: 43.7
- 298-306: 72.6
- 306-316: 79.7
